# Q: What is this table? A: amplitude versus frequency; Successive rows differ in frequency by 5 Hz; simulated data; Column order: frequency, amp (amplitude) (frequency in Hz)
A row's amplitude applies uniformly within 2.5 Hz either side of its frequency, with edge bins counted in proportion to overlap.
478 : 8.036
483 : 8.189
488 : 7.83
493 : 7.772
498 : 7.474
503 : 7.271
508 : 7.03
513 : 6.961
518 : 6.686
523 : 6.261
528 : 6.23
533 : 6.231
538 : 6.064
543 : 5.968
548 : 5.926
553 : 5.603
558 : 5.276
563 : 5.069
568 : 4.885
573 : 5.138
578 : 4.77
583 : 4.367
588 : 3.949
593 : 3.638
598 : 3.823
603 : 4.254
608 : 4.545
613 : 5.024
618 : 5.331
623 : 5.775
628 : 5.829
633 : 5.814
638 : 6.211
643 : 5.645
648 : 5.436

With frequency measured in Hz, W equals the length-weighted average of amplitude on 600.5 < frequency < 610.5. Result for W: 4.4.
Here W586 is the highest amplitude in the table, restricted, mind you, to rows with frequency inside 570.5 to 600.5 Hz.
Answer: 5.138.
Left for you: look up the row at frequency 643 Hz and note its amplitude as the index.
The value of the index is 5.645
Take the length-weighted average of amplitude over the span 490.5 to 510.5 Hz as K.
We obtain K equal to 7.39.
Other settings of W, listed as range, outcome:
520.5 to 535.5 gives 6.24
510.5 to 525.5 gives 6.64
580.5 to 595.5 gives 3.98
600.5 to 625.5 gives 4.99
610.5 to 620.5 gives 5.18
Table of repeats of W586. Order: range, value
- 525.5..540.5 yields 6.231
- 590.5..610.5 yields 4.545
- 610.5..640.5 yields 6.211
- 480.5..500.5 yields 8.189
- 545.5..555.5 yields 5.926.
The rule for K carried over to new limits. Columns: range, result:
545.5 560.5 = 5.6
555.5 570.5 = 5.08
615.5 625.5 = 5.55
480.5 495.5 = 7.93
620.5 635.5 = 5.81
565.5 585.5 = 4.79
